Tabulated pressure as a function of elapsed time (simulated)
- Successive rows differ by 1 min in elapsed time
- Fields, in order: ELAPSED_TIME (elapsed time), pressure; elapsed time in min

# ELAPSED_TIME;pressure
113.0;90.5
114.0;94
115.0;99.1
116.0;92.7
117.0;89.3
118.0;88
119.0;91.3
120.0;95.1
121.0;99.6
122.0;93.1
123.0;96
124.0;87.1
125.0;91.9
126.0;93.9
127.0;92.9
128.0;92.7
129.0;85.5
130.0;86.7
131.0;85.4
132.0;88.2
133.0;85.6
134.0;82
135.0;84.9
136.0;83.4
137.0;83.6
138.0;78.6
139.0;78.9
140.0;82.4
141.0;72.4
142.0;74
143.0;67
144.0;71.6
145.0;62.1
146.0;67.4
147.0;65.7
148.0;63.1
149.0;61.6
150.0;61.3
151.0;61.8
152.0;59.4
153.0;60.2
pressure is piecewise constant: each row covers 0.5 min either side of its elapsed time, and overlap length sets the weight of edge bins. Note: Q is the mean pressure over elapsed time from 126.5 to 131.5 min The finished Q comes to 88.6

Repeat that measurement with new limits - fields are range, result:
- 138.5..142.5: 76.9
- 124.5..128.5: 92.9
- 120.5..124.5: 93.9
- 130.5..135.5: 85.2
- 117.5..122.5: 93.4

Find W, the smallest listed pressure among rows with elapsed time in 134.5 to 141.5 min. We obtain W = 72.4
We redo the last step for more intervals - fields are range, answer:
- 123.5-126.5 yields 87.1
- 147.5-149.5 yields 61.6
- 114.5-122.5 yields 88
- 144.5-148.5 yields 62.1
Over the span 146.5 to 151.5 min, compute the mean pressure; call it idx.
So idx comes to 62.7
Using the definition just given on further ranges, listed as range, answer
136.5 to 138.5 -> 81.1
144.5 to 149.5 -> 64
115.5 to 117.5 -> 91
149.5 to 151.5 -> 61.5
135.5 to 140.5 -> 81.4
